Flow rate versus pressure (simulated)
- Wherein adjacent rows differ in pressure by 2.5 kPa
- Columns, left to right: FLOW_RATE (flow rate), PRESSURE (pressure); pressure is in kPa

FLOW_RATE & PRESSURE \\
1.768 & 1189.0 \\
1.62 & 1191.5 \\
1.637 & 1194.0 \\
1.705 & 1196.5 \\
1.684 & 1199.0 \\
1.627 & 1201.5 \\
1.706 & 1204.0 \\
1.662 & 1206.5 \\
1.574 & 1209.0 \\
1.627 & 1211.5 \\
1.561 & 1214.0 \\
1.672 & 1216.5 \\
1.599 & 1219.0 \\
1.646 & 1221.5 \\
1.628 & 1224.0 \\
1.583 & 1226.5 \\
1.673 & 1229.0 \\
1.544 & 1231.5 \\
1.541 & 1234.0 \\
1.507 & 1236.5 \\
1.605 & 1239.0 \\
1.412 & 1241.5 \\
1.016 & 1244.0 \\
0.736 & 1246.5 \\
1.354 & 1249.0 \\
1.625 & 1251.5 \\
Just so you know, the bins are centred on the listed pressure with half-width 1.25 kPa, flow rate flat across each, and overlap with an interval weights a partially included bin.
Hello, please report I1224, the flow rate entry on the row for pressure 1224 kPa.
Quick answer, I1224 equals 1.628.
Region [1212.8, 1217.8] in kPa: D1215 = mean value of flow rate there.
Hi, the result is 1.62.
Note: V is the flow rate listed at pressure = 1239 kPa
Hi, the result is 1.605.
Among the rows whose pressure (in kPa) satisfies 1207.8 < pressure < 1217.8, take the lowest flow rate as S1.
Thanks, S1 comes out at 1.561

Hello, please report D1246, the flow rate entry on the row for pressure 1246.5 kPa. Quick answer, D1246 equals 0.736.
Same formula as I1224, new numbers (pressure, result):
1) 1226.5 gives 1.583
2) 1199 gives 1.684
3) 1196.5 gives 1.705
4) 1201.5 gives 1.627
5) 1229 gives 1.673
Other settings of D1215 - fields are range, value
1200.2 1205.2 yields 1.67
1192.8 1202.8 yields 1.66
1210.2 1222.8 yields 1.62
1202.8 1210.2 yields 1.65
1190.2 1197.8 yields 1.65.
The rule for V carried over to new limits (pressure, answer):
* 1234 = 1.541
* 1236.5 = 1.507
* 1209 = 1.574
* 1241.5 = 1.412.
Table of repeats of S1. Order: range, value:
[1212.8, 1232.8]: 1.544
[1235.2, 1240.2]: 1.507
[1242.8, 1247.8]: 0.736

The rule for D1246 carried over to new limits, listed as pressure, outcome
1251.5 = 1.625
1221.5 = 1.646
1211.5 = 1.627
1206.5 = 1.662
